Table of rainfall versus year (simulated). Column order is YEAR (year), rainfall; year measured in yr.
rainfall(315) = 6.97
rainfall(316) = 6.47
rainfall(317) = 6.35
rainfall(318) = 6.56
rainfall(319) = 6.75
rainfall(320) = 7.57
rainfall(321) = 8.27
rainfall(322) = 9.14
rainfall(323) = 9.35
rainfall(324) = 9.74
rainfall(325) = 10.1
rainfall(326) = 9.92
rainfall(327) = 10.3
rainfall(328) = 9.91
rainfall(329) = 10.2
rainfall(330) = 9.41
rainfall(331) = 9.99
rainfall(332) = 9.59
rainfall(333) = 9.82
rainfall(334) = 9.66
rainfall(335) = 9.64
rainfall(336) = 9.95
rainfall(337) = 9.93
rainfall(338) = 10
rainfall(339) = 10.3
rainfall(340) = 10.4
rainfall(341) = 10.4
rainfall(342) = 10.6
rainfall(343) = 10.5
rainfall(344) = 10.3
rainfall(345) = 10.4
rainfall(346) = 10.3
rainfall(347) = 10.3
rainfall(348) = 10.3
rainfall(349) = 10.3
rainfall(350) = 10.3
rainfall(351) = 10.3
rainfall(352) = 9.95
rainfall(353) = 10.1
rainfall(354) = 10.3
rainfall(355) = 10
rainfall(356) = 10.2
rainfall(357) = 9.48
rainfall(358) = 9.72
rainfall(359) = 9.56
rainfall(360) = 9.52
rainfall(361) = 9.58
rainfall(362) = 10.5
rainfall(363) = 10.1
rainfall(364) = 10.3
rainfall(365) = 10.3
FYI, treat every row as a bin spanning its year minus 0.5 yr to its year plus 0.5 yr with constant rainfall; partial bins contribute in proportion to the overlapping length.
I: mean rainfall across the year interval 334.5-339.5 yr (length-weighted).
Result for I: 9.96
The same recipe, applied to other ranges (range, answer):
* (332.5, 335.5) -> 9.71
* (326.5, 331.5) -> 9.96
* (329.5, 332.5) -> 9.66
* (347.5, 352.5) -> 10.2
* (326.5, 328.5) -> 10.1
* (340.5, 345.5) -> 10.4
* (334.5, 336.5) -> 9.79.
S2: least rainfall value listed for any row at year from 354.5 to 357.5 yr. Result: 9.48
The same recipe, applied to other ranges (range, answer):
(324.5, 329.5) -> 9.91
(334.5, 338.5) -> 9.64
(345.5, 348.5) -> 10.3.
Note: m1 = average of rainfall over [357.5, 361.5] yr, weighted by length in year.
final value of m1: 9.59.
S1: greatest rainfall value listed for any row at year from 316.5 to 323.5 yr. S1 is 9.35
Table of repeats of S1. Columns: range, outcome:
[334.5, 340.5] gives 10.4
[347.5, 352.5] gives 10.3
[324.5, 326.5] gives 10.1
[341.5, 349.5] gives 10.6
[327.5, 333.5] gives 10.2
